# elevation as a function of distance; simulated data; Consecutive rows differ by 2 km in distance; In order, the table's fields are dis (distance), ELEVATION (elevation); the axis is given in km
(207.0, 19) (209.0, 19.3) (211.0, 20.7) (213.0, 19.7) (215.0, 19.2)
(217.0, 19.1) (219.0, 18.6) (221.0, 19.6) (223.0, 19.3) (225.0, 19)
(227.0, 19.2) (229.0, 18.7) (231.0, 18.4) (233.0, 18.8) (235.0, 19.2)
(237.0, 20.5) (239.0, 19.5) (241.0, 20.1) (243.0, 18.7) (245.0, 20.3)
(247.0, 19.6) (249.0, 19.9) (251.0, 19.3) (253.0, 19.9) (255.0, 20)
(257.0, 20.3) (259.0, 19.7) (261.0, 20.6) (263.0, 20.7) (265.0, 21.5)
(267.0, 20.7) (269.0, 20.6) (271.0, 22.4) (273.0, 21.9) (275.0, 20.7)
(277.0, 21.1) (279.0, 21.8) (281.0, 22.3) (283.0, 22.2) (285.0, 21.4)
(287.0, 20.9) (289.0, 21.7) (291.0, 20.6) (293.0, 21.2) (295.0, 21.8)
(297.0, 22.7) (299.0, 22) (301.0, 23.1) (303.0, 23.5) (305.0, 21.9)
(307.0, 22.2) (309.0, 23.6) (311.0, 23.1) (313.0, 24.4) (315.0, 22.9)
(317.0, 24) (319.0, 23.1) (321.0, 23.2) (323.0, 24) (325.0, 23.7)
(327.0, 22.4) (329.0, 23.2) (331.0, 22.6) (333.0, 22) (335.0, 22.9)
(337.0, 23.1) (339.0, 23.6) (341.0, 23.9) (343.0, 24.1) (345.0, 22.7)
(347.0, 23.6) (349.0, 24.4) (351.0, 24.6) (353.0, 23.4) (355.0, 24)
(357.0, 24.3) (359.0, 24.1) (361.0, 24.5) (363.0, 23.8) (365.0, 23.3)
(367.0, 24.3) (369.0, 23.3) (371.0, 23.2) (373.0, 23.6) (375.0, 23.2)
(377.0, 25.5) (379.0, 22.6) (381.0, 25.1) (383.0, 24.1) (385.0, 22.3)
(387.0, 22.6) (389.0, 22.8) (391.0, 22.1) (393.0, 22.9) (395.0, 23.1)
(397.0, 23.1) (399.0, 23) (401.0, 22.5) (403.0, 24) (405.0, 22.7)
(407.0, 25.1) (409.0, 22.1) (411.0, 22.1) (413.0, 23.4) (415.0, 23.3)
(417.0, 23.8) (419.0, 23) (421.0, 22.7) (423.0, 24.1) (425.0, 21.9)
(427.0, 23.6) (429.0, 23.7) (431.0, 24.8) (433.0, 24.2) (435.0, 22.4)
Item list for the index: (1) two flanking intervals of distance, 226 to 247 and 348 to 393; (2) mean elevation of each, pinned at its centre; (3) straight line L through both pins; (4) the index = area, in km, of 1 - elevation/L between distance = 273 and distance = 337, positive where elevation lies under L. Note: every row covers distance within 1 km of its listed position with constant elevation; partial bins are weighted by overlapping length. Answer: -2.7 km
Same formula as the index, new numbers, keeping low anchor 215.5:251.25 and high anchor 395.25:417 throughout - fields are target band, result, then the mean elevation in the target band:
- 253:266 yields -0.3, 20.4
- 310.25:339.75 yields -2.6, 23.2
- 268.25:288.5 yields -1.2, 21.5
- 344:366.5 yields -1.9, 23.9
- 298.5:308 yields -0.8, 22.6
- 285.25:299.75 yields -0.6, 21.5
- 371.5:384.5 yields -0.8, 23.9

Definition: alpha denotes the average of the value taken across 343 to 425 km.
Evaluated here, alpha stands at 23.4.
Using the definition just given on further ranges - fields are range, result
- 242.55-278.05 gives 20.5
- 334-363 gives 23.8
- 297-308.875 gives 22.6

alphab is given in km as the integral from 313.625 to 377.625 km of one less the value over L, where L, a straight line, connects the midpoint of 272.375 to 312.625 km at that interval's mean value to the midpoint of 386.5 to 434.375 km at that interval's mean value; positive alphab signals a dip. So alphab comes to -2.9 km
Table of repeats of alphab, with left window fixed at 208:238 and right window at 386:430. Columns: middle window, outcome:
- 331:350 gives -1.4 km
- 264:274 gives -0.6 km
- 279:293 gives -0.6 km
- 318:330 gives -1.1 km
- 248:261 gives 0.0 km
